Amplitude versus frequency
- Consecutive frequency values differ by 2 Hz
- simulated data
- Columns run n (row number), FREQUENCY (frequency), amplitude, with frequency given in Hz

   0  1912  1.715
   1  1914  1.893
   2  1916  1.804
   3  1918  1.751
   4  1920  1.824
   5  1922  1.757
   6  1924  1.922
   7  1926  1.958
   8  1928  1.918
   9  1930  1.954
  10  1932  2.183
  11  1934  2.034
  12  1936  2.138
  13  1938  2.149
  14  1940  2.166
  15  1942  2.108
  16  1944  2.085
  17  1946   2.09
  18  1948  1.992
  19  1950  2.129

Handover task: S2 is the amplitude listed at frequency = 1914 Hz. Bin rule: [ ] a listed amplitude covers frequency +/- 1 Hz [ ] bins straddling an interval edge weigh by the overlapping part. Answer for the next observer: 1.893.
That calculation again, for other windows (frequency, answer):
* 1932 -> 2.183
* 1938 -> 2.149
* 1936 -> 2.138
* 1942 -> 2.108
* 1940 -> 2.166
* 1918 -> 1.751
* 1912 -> 1.715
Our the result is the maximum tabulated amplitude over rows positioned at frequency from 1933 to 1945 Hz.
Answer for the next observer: 2.166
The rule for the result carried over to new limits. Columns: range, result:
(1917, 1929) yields 1.958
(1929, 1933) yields 2.183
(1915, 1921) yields 1.824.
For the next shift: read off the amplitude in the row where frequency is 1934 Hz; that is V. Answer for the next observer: 2.034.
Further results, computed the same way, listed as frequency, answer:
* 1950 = 2.129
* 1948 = 1.992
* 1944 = 2.085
